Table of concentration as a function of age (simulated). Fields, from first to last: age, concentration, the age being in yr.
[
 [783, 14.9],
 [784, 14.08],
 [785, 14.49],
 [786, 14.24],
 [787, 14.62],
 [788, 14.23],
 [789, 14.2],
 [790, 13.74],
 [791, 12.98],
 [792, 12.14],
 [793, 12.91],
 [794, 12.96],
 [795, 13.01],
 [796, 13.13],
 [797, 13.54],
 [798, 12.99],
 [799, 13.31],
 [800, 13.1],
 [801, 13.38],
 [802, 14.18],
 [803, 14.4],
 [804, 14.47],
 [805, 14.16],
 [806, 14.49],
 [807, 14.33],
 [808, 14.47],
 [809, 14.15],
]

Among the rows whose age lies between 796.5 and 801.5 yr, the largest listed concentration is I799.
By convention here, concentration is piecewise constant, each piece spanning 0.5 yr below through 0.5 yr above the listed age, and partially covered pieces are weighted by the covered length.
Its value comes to 13.54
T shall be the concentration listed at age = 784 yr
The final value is 14.08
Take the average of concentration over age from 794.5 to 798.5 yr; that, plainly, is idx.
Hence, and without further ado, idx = 13.2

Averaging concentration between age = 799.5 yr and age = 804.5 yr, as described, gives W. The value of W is 13.9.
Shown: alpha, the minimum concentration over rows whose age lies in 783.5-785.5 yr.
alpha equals 14.08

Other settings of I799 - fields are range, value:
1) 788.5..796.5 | 14.2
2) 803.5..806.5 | 14.49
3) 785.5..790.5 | 14.62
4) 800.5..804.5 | 14.47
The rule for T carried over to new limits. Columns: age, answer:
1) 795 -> 13.01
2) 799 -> 13.31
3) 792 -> 12.14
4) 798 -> 12.99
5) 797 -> 13.54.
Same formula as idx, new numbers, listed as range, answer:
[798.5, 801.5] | 13.3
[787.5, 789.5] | 14.2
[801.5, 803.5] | 14.3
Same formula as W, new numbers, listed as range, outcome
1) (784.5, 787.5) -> 14.5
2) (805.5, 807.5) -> 14.4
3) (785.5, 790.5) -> 14.2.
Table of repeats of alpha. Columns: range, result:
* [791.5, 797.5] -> 12.14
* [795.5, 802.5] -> 12.99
